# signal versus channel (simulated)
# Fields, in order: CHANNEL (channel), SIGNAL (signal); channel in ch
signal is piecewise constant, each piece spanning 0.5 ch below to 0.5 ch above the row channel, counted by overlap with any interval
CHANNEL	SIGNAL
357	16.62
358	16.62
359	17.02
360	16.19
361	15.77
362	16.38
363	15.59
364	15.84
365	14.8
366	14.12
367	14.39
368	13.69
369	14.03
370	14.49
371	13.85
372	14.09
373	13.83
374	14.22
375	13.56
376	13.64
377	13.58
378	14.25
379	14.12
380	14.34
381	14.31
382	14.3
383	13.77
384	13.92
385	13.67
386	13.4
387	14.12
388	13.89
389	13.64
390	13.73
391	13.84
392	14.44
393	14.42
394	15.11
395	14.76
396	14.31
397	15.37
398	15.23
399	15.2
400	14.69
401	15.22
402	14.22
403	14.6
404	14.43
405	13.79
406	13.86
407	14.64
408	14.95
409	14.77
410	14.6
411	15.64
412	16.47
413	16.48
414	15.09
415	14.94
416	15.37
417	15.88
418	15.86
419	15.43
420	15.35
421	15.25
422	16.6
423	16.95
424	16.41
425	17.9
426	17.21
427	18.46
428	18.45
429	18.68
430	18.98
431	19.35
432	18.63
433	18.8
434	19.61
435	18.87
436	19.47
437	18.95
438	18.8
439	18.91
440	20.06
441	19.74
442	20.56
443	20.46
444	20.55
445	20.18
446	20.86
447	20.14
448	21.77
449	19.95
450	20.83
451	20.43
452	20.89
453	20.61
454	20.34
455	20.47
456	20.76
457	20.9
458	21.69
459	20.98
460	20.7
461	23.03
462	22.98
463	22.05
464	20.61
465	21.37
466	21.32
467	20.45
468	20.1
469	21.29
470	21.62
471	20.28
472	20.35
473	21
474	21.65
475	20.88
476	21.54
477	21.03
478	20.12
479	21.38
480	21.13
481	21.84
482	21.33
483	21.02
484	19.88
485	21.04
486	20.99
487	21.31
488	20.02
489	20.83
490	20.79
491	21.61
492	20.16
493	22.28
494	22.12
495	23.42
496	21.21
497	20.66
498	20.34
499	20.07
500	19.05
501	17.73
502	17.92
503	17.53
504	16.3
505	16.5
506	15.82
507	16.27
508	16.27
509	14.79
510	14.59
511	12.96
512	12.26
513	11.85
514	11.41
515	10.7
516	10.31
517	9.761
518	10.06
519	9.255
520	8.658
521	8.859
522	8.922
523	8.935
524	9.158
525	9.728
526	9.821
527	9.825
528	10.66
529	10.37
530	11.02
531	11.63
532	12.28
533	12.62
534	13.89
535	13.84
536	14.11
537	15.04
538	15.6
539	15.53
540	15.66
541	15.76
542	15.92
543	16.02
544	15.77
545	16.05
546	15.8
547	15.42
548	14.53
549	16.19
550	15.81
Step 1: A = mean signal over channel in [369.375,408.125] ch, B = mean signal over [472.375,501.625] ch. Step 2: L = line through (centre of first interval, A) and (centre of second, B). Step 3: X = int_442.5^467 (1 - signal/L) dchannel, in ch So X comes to -3.0 ch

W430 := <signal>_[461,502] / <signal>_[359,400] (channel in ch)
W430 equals 1.45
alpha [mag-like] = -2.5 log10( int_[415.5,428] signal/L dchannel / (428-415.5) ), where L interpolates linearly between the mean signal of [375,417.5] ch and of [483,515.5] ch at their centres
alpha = -0.07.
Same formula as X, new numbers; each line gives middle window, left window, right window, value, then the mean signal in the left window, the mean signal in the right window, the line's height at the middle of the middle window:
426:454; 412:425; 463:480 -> -2.72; 15.9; 21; 18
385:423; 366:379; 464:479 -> 3.10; 14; 20.9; 16.2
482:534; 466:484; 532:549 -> 8.27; 21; 15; 18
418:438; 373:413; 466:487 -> -0.77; 14.4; 21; 17.2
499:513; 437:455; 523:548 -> -0.31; 20.3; 13.3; 15.6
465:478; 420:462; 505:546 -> -2.97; 19.6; 12.6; 17.1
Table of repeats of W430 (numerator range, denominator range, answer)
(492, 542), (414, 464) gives 0.74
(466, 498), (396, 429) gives 1.35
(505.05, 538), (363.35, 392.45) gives 0.84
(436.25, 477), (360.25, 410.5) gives 1.44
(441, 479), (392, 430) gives 1.34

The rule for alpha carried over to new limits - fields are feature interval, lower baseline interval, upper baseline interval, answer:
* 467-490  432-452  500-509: -0.16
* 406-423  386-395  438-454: 0.09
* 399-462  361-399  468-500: -0.02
